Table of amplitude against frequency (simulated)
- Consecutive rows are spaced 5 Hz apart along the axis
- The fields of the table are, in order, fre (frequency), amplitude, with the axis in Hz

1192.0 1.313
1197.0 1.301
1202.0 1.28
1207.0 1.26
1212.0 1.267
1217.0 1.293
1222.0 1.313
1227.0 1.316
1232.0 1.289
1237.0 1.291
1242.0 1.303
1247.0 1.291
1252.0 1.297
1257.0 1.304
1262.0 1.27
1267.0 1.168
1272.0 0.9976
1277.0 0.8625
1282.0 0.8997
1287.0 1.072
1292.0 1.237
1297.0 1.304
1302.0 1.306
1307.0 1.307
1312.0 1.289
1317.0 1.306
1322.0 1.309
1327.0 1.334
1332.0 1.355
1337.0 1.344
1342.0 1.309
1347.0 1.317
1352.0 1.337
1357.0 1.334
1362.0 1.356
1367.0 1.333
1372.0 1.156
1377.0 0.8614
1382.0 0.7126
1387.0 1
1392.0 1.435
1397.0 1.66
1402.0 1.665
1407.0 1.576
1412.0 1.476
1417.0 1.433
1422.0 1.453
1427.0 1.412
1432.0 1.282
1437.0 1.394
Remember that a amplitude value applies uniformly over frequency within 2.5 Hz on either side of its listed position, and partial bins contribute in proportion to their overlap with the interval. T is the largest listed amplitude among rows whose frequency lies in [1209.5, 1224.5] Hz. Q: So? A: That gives 1.313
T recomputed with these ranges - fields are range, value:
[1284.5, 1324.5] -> 1.309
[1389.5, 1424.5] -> 1.665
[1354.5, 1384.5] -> 1.356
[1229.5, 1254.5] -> 1.303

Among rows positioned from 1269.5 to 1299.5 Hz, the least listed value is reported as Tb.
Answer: 0.8625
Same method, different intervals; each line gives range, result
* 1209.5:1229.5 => 1.267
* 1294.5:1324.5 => 1.289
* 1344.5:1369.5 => 1.317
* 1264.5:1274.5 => 0.9976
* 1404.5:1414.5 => 1.476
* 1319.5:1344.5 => 1.309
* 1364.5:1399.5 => 0.7126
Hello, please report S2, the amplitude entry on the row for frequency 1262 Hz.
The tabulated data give 1.27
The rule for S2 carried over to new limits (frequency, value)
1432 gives 1.282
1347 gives 1.317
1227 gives 1.316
